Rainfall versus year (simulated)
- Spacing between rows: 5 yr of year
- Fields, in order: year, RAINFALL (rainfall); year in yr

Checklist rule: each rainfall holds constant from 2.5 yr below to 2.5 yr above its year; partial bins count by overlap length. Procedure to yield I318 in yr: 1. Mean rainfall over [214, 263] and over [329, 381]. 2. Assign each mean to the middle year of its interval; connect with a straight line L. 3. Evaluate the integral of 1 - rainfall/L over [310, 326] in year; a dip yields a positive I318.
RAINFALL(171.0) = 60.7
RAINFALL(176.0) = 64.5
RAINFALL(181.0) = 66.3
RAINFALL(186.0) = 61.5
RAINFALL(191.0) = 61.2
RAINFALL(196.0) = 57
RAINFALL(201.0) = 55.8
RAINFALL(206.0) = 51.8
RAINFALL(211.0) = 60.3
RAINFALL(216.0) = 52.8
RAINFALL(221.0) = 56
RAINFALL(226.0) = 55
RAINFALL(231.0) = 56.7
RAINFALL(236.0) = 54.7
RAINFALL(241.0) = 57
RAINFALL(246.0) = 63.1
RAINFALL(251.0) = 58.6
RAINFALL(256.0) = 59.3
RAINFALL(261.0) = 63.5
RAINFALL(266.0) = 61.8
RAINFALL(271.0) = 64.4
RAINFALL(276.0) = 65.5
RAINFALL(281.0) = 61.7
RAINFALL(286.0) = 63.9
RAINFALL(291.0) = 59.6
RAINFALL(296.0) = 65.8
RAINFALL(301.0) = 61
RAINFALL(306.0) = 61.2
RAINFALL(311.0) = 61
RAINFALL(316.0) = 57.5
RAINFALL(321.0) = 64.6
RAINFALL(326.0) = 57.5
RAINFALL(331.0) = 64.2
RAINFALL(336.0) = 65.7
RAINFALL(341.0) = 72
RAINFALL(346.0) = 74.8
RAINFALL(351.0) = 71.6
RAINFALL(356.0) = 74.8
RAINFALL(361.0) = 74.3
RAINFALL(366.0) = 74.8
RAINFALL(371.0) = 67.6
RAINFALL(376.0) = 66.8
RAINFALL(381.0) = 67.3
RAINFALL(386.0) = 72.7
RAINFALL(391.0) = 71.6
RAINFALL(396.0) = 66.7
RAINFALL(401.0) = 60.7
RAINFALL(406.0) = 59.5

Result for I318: 1.4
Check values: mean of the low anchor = 57.7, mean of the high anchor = 70.6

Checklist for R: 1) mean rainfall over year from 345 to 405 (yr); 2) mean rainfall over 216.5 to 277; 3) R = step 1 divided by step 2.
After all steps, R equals 1.18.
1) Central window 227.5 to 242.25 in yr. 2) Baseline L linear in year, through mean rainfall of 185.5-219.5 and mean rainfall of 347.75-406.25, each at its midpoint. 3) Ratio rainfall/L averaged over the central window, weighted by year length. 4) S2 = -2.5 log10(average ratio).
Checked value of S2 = 0.06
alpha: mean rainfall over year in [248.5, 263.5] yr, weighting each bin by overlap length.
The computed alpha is 60.5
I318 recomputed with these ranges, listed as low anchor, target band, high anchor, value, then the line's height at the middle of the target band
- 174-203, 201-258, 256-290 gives 4.8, 62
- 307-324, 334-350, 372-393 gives -1.7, 64.3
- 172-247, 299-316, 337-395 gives 1.5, 66.5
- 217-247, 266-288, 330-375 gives -0.6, 62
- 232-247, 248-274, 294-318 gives -1.2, 58.8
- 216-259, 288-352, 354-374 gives 3.1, 67.3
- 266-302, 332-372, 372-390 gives -2.7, 67.3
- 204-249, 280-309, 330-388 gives 0.7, 63.8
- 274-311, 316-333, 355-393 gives 1.2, 65.9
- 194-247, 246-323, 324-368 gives 1.4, 63.3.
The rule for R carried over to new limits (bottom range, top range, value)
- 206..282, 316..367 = 1.16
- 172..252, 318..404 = 1.18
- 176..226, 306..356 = 1.13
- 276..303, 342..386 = 1.14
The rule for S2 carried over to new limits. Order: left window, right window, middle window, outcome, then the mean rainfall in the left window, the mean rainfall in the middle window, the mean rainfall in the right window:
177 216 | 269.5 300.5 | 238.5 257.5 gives 0.035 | 58.9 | 59.5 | 63.3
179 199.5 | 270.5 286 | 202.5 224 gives 0.122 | 61.1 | 55.2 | 63.8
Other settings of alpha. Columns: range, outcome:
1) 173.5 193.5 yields 63.4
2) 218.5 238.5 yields 55.6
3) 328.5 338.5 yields 65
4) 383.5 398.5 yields 70.3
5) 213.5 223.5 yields 54.4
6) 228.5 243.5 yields 56.1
